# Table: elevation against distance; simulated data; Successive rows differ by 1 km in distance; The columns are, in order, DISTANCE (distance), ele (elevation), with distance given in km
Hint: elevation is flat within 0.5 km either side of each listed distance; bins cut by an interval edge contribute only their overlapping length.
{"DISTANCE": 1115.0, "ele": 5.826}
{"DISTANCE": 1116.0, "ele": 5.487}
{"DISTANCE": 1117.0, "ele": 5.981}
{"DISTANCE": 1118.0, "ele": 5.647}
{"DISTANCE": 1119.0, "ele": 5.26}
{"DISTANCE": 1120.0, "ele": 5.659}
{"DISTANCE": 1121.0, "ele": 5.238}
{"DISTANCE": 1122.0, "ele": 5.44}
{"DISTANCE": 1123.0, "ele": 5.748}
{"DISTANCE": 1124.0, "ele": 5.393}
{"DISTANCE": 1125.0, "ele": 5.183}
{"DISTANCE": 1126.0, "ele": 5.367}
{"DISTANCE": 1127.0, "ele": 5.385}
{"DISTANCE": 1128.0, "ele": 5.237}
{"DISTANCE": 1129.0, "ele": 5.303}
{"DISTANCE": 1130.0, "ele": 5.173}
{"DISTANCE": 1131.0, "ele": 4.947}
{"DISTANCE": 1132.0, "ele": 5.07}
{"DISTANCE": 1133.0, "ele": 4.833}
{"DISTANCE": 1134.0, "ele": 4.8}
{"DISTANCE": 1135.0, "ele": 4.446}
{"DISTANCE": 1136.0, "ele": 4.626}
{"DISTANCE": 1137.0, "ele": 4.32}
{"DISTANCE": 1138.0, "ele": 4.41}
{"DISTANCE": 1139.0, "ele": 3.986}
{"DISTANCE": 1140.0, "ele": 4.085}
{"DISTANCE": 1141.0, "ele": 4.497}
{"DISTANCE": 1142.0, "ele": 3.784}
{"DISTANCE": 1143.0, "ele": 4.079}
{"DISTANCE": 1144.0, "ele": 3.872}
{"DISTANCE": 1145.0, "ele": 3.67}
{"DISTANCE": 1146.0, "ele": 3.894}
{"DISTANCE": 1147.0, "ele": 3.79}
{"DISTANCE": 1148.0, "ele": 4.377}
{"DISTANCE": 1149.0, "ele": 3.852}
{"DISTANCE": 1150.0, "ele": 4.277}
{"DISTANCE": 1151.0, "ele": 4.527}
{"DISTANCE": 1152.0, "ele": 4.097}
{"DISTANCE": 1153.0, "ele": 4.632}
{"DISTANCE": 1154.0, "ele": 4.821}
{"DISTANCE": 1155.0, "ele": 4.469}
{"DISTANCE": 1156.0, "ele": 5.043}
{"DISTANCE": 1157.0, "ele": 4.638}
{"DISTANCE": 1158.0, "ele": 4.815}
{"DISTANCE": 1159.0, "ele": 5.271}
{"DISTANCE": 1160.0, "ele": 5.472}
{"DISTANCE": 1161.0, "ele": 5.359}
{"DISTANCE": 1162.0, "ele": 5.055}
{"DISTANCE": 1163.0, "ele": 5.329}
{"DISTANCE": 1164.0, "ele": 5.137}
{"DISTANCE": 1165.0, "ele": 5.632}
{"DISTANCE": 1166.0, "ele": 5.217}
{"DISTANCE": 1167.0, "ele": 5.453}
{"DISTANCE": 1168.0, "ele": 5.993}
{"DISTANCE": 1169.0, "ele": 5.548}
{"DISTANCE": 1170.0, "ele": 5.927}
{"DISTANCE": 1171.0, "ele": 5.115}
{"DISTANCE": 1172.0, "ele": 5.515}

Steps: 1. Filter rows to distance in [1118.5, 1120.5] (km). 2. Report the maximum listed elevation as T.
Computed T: 5.659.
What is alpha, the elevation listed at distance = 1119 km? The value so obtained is 5.26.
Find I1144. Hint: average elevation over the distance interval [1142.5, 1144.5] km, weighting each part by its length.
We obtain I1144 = 3.98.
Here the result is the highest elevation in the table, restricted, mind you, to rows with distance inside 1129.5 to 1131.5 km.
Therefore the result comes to 5.173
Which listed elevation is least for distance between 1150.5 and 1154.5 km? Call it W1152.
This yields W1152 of 4.097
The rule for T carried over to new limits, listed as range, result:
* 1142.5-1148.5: 4.377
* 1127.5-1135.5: 5.303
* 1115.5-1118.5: 5.981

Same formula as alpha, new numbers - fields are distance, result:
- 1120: 5.659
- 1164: 5.137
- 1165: 5.632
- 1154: 4.821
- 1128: 5.237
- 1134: 4.8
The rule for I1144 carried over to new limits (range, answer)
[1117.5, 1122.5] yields 5.45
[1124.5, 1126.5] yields 5.28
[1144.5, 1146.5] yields 3.78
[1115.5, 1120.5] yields 5.61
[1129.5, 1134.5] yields 4.96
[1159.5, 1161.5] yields 5.42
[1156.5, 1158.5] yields 4.73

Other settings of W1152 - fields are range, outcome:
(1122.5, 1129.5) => 5.183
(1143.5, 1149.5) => 3.67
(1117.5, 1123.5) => 5.238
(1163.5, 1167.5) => 5.137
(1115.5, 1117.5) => 5.487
